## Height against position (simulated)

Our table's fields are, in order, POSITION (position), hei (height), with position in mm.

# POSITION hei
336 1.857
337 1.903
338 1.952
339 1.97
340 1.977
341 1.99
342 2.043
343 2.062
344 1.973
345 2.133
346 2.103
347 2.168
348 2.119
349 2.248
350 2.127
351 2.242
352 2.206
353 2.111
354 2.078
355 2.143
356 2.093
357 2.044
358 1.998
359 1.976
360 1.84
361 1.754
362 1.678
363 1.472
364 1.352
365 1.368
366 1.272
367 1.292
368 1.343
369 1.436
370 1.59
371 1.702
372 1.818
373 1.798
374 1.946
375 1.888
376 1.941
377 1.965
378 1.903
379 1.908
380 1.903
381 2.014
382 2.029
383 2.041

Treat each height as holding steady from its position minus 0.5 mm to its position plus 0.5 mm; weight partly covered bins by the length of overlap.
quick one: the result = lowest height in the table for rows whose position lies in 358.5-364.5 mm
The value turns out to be 1.352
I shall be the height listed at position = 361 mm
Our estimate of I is 1.754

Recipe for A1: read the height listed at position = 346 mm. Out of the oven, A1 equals 2.103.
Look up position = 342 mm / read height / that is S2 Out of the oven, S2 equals 2.043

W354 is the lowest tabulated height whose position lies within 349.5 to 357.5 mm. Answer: 2.044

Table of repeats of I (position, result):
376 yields 1.941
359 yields 1.976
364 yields 1.352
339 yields 1.97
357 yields 2.044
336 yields 1.857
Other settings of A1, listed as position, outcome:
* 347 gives 2.168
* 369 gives 1.436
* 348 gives 2.119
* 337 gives 1.903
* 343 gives 2.062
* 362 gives 1.678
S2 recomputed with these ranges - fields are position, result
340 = 1.977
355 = 2.143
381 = 2.014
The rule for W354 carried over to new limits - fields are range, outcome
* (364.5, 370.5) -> 1.272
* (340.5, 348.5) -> 1.973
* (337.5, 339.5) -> 1.952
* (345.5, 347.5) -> 2.103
